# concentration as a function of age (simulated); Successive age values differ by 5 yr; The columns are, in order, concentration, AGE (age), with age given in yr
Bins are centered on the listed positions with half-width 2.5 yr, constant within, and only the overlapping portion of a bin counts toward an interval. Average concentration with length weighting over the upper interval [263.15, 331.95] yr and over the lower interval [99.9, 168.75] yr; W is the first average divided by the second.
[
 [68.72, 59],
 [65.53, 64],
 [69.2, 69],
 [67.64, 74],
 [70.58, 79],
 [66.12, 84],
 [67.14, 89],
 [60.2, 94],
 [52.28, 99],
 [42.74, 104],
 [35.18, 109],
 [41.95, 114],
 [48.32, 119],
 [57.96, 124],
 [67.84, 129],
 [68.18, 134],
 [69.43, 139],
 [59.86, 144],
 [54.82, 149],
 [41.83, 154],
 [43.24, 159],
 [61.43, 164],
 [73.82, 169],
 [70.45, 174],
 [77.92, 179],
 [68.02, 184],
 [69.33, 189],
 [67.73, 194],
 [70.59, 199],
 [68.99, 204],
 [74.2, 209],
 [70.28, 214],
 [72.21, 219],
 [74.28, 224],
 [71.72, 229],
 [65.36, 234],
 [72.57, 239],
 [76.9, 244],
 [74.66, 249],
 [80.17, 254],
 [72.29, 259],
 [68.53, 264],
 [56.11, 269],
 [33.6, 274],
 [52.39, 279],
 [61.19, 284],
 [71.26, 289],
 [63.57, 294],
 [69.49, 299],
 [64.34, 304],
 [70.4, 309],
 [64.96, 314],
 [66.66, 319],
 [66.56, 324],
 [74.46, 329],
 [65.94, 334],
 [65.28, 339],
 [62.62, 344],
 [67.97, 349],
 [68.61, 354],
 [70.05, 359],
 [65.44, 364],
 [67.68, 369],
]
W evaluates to 1.17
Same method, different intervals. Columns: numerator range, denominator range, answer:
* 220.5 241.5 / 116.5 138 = 1.16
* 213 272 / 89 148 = 1.28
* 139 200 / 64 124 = 1.11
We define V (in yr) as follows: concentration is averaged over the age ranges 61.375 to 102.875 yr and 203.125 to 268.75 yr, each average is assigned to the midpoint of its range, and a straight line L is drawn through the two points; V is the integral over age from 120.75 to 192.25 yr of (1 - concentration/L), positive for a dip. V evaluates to 5.2 yr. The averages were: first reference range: 64.1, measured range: 63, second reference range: 72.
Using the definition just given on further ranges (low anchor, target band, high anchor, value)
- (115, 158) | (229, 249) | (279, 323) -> -3.0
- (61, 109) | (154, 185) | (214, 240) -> 1.5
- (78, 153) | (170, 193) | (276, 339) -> -4.4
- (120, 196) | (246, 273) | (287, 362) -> -1.1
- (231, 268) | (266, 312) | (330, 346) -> 5.8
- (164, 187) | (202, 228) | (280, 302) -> -1.0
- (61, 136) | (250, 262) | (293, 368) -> -2.1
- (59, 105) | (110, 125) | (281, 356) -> 3.9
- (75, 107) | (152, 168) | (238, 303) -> 2.7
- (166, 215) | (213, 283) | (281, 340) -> 2.1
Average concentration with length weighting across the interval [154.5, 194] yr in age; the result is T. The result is 65.2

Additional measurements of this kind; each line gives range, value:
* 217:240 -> 71.1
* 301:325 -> 66.6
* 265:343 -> 63.2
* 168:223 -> 71.2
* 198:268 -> 72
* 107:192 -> 59.6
